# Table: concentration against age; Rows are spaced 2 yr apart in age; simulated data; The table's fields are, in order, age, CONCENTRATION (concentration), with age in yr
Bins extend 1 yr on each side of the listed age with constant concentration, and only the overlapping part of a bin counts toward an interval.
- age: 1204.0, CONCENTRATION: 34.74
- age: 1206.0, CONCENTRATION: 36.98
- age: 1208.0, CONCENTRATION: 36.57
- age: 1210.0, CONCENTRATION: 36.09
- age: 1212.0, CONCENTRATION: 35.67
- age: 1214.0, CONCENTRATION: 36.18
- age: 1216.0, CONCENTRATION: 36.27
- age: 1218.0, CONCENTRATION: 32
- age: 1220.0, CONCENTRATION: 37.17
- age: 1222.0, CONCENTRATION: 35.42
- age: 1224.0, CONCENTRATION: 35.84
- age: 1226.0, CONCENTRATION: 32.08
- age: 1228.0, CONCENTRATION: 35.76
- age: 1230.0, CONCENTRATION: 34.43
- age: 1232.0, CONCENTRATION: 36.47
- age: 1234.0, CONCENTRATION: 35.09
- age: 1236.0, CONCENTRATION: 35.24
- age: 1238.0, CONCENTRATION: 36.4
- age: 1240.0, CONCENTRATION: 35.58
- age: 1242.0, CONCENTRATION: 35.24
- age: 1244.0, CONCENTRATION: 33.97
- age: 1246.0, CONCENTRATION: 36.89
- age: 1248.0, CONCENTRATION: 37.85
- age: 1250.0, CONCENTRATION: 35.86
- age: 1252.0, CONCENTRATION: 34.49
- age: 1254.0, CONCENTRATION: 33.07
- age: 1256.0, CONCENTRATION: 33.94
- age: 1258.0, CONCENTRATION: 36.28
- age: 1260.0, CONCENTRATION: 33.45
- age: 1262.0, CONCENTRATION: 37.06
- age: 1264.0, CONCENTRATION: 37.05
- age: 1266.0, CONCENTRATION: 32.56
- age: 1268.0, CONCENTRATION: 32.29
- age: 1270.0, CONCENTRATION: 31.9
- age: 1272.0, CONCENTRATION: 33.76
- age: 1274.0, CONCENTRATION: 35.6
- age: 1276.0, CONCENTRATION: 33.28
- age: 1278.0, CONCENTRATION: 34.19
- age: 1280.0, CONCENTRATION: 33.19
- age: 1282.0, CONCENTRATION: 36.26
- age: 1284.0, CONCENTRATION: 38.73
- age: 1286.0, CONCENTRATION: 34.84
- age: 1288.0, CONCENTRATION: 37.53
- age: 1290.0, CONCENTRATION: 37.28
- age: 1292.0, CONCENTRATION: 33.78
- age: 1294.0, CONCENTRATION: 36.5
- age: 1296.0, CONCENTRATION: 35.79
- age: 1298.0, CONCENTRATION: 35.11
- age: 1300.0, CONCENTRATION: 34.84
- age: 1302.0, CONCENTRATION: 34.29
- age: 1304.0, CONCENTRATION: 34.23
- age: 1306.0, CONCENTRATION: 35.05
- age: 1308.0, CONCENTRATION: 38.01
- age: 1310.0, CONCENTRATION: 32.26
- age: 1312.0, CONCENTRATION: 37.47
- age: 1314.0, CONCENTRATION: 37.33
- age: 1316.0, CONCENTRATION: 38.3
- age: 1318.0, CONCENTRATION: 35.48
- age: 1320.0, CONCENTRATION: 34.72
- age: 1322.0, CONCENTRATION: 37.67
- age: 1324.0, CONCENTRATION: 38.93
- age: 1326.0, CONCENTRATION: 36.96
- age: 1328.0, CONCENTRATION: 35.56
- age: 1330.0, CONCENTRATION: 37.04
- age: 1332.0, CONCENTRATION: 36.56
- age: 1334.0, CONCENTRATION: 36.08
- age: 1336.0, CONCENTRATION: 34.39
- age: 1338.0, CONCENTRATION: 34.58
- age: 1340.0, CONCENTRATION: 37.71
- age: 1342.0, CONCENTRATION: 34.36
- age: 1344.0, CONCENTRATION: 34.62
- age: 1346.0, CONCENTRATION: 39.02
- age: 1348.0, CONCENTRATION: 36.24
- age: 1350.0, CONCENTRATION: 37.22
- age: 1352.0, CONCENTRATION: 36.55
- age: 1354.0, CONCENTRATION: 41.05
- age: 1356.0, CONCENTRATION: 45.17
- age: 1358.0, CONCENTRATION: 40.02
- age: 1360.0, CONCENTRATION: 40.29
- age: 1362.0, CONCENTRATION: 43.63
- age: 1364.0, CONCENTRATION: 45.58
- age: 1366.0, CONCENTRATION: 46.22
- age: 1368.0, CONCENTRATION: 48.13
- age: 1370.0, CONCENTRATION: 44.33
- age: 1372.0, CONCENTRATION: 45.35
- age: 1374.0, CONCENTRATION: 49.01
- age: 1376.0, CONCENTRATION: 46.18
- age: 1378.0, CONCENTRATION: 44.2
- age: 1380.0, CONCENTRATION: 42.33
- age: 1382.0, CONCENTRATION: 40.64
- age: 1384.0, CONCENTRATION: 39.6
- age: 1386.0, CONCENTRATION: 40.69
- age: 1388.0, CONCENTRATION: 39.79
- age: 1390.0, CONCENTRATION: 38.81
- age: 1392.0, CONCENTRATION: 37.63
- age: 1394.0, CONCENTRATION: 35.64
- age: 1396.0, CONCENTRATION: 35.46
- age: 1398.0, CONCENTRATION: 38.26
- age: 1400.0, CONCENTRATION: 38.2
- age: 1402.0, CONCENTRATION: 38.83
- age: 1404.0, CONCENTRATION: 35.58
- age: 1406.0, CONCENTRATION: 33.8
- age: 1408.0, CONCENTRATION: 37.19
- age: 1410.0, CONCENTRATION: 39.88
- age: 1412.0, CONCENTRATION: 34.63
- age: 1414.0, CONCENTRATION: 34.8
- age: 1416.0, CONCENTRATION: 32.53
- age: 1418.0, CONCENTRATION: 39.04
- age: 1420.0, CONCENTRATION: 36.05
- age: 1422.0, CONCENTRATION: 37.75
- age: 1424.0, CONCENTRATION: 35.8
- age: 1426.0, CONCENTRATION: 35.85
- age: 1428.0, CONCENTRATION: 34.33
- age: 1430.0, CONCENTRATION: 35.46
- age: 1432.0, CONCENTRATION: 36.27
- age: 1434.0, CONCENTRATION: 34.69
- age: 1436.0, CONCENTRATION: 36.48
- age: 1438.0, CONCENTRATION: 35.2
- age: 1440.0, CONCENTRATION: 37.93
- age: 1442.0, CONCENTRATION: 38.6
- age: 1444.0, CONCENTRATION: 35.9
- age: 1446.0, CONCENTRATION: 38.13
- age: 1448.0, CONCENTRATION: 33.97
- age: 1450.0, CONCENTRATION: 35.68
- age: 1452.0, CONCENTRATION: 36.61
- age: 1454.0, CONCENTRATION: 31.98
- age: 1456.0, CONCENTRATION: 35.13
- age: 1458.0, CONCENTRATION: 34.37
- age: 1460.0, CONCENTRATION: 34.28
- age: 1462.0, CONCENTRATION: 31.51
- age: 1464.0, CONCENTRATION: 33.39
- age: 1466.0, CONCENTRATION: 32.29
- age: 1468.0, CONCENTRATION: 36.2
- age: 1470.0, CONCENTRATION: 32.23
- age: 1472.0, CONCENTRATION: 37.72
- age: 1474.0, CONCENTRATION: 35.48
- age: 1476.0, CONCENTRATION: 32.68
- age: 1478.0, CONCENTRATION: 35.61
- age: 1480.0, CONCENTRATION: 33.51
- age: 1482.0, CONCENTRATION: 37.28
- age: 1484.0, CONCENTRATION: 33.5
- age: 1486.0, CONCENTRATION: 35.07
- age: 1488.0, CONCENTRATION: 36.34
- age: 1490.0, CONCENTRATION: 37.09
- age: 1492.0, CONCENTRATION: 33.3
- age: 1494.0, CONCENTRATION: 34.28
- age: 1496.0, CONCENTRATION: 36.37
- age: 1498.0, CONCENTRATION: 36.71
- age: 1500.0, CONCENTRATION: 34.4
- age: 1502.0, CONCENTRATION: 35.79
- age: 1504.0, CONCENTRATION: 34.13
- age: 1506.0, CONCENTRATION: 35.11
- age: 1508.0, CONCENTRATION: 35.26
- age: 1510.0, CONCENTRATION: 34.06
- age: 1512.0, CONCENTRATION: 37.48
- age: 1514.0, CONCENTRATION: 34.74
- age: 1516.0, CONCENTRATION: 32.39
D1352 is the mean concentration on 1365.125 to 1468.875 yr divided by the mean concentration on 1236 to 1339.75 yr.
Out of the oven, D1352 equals 1.06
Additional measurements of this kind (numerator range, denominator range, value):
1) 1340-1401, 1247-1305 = 1.16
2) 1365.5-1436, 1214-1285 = 1.11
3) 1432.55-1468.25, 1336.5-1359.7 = 0.93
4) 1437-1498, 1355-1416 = 0.87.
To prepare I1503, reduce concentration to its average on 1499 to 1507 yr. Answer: 34.9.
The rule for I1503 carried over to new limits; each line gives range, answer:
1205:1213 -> 36.3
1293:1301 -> 35.6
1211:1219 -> 35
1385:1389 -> 40.2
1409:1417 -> 35.5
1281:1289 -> 36.8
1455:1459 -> 34.8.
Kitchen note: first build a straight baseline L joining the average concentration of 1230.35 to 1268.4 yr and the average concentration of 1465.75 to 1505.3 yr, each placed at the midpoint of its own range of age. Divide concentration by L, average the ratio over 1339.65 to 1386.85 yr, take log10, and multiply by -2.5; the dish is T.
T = -0.18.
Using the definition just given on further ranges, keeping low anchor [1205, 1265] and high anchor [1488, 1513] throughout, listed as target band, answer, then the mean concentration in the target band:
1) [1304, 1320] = -0.02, 36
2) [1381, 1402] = -0.09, 38.5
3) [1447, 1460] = 0.02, 34.6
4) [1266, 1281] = 0.07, 33.4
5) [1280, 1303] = -0.01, 35.8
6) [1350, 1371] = -0.21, 42.8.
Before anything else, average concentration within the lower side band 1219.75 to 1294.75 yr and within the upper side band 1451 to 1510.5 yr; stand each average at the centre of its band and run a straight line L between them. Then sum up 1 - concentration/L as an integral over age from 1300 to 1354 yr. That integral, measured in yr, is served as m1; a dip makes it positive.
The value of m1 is -1.9 yr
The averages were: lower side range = 35.1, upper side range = 34.7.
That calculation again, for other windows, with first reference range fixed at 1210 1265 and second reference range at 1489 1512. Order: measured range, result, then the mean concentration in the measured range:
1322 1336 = -0.6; 36.7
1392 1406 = -0.6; 36.8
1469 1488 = 0.2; 34.9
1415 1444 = -0.7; 36.1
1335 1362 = -2.1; 38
